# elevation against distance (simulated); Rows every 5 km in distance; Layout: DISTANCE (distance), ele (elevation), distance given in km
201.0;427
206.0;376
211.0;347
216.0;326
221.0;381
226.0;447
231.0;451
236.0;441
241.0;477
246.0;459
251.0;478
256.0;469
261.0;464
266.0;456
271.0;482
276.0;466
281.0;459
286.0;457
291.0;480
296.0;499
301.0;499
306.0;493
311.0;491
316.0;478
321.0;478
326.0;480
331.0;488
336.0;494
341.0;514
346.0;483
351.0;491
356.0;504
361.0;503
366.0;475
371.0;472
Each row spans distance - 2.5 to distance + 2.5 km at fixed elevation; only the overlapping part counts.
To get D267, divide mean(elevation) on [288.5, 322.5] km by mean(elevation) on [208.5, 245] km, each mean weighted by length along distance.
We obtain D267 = 1.2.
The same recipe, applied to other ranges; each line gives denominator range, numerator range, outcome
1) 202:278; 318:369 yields 1.13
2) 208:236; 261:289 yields 1.18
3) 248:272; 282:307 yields 1.03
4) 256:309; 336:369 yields 1.04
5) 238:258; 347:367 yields 1.05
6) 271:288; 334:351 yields 1.07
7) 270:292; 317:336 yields 1.03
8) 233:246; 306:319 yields 1.06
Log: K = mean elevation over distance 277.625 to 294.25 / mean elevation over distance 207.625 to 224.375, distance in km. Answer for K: 1.31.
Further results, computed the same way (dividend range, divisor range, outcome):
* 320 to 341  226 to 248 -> 1.07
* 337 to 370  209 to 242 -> 1.21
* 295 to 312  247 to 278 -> 1.06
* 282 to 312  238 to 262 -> 1.03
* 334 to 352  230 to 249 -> 1.08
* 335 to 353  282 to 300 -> 1.04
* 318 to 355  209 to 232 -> 1.27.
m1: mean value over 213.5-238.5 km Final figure 409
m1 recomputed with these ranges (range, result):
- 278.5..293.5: 465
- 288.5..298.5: 490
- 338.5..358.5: 498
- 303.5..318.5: 487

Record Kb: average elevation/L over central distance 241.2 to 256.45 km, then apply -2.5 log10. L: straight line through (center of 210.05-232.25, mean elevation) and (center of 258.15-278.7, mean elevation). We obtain -0.08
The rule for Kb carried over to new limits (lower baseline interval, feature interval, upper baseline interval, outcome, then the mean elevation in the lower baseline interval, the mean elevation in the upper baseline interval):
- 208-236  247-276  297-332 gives -0.08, 395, 487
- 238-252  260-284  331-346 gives 0.03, 470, 498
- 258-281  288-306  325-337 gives -0.04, 466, 487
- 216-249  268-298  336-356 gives -0.03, 434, 497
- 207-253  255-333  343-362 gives -0.04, 421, 495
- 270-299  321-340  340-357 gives 0.00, 474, 496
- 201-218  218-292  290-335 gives -0.10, 362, 488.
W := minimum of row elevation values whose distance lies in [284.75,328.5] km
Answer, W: 457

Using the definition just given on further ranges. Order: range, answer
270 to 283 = 459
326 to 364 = 480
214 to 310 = 326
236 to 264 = 441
